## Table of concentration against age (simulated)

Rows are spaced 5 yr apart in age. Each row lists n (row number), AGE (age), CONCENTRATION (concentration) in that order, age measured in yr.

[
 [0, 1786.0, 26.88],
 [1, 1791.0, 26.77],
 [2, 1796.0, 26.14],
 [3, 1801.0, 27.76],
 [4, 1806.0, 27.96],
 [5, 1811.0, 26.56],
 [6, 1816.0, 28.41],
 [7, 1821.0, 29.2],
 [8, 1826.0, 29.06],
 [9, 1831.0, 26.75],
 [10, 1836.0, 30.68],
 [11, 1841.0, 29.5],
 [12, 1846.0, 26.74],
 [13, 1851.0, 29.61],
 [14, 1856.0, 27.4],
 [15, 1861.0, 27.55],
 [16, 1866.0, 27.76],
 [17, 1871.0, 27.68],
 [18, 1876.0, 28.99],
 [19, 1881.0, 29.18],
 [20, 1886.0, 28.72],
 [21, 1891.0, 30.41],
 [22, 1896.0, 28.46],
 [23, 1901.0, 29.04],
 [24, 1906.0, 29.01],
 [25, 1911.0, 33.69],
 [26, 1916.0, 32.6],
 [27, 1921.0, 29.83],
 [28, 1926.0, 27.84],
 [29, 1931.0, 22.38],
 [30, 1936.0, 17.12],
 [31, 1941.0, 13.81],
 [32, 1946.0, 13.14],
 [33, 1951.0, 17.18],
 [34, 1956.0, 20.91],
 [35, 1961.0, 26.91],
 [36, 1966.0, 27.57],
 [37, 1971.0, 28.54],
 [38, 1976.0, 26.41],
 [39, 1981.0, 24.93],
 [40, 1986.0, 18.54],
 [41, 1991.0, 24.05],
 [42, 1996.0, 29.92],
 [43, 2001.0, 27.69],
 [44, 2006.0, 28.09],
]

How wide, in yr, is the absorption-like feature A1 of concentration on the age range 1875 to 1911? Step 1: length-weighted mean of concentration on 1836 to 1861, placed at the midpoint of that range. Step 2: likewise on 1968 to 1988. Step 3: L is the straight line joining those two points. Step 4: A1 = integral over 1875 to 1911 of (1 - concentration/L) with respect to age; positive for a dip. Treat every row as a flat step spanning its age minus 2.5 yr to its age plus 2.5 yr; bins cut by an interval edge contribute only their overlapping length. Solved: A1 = -2.9 yr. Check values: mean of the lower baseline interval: 28.5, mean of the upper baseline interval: 24.8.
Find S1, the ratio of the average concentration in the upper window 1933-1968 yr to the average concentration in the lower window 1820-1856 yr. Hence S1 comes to 0.7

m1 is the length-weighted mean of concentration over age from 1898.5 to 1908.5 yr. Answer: 29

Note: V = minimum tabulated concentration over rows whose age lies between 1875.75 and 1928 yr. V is 27.84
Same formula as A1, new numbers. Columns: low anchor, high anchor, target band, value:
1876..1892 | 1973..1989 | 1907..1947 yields 3.7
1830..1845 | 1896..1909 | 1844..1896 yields 1.1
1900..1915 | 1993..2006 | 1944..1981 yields 7.8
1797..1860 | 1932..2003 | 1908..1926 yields -4.9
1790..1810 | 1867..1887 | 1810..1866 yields -1.0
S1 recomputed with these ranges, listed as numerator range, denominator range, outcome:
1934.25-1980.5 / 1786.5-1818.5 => 0.79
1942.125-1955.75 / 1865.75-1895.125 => 0.55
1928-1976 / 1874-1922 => 0.71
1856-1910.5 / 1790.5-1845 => 1.03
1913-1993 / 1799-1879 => 0.83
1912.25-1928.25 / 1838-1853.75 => 1.06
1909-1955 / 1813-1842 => 0.79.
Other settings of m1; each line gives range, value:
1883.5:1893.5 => 29.6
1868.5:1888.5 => 28.6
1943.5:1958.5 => 17.1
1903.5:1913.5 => 31.4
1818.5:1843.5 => 29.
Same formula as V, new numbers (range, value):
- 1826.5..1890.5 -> 26.74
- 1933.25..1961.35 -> 13.14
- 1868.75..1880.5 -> 27.68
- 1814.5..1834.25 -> 26.75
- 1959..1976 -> 26.41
